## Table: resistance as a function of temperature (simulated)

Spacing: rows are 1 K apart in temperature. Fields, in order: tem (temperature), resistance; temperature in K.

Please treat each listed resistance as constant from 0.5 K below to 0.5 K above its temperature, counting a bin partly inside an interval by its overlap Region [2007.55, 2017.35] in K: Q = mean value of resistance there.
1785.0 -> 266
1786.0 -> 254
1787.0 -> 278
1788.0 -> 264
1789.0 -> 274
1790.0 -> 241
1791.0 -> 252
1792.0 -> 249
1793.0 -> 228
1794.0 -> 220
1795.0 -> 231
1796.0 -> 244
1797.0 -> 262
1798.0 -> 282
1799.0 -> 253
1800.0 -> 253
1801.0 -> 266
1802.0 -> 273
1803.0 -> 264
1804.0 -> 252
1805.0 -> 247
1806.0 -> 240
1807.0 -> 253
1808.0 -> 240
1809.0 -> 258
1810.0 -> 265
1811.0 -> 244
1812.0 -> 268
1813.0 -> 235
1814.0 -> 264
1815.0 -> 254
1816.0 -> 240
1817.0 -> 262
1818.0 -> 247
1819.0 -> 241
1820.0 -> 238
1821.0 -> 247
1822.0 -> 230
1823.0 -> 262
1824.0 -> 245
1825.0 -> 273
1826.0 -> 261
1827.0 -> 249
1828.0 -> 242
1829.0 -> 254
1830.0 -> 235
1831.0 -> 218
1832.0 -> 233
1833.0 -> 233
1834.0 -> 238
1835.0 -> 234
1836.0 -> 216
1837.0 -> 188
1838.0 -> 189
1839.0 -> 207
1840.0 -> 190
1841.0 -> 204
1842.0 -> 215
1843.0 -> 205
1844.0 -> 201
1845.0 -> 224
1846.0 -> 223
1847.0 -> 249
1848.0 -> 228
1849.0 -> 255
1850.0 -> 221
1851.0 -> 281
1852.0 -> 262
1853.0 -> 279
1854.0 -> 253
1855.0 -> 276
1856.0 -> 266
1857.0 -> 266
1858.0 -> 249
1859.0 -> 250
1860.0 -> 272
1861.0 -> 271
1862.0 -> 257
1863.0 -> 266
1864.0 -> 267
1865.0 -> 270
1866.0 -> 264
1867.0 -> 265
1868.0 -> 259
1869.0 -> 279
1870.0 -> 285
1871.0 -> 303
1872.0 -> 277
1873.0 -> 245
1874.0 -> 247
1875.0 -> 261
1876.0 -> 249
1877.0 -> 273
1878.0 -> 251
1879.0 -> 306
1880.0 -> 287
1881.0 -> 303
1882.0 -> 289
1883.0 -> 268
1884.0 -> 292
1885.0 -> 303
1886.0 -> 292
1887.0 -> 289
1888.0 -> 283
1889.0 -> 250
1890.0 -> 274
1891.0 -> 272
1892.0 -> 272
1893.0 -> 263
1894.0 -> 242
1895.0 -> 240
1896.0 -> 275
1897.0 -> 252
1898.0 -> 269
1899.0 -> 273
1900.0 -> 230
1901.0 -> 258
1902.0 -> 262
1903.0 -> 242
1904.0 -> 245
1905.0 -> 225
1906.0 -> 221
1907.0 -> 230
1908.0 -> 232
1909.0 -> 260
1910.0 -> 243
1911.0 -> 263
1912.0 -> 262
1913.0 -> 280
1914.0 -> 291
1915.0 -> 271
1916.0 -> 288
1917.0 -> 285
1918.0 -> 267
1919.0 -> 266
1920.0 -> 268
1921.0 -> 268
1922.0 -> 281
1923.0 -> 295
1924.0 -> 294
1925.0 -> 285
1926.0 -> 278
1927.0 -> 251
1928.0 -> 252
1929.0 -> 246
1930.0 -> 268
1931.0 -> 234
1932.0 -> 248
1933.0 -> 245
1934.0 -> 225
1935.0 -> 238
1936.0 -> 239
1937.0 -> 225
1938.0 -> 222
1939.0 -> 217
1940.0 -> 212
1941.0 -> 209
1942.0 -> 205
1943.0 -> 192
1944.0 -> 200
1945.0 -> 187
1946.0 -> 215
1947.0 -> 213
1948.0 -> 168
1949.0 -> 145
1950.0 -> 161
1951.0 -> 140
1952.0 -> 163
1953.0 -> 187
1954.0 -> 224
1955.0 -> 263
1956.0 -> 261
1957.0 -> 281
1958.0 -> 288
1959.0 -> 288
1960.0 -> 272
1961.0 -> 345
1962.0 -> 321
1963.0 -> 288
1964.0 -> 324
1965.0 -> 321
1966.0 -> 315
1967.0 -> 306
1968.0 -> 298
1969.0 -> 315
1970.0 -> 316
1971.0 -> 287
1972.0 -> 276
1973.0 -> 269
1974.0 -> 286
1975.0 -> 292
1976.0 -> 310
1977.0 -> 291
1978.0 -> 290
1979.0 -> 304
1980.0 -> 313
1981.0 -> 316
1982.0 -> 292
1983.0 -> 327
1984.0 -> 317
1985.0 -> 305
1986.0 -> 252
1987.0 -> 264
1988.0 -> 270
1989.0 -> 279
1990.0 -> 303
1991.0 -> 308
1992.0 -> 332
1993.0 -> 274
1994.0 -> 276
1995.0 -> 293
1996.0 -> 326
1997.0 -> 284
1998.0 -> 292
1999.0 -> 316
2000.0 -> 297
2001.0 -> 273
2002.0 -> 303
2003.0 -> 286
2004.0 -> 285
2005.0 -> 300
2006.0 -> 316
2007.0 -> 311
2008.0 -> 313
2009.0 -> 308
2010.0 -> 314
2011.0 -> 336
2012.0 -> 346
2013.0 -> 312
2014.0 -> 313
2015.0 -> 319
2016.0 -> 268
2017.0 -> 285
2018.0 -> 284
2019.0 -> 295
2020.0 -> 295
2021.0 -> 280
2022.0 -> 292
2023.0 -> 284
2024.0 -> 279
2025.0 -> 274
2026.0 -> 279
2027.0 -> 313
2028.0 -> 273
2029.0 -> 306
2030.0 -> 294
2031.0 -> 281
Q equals 312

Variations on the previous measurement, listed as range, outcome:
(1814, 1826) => 250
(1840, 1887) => 261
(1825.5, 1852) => 227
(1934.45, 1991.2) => 261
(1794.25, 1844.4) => 241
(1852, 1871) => 267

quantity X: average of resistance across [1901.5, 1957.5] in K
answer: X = 238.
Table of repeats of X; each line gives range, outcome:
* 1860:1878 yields 267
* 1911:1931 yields 272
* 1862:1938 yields 264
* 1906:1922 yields 264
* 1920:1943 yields 246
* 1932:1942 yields 226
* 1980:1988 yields 296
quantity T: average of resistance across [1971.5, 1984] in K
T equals 298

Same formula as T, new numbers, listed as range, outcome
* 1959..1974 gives 303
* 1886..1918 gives 260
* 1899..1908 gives 241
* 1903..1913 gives 244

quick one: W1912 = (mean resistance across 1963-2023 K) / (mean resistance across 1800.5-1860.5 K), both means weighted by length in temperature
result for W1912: 1.2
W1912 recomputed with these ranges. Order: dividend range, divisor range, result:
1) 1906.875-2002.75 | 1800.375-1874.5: 1.08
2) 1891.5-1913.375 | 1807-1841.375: 1.05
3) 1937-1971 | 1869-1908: 0.92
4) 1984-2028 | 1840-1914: 1.14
